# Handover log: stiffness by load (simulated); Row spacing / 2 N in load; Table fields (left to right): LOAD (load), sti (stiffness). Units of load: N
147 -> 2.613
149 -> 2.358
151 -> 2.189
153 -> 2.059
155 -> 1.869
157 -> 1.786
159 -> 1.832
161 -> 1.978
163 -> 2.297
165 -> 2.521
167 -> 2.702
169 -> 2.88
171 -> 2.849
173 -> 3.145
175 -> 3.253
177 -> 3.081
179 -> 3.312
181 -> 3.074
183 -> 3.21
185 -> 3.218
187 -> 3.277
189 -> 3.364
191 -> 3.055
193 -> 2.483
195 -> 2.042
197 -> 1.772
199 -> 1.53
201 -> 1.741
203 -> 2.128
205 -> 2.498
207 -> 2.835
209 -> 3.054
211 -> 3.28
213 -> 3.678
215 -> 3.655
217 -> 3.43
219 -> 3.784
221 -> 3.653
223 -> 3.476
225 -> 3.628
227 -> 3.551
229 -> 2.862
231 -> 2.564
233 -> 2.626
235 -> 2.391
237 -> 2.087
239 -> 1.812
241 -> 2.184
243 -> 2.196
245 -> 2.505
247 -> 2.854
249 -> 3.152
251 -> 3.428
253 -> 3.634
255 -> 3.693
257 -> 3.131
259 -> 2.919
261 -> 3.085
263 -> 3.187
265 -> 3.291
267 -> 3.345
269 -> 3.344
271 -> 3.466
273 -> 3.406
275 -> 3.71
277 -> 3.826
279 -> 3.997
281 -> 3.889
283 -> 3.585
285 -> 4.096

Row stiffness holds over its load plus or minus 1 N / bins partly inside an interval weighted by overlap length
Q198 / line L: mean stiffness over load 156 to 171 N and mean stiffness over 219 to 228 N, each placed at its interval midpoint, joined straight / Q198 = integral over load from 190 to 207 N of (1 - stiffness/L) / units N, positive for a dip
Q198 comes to 4.8 N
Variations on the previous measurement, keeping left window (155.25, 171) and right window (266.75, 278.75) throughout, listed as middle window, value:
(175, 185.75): -2.96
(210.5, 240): -1.01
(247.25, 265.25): 0.56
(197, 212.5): 1.97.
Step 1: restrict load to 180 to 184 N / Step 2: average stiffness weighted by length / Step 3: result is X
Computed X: 3.14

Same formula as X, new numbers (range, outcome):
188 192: 3.21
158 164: 2.04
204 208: 2.67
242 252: 2.83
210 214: 3.48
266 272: 3.39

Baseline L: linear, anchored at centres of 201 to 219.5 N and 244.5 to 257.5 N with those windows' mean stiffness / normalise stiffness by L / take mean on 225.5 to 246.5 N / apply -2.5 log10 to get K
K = 0.25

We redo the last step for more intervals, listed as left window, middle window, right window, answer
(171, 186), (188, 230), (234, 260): 0.017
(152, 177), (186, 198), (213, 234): 0.075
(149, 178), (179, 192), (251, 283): -0.199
